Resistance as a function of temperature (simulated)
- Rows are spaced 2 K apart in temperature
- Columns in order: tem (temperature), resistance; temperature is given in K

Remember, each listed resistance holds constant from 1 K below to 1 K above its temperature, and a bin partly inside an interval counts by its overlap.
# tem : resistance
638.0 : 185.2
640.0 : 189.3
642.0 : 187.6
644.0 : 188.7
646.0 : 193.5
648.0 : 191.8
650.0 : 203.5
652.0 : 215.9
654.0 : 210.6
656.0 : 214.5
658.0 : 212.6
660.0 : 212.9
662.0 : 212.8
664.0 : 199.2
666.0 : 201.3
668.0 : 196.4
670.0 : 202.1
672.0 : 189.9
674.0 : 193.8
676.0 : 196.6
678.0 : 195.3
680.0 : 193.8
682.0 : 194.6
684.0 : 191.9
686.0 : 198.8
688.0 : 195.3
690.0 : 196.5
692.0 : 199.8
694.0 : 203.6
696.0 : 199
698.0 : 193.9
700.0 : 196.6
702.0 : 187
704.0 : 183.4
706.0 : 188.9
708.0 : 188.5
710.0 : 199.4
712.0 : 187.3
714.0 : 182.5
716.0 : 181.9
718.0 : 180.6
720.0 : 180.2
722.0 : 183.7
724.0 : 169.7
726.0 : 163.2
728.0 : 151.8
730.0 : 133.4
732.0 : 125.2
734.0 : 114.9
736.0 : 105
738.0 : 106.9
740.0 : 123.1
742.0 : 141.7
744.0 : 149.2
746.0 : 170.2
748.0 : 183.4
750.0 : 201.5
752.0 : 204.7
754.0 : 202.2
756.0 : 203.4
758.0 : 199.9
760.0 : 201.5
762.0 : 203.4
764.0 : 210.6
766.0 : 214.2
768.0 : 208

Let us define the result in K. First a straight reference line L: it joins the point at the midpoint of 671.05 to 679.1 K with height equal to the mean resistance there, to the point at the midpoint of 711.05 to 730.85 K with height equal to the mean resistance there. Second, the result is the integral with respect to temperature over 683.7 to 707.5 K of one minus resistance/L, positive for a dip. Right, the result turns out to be -1.36 K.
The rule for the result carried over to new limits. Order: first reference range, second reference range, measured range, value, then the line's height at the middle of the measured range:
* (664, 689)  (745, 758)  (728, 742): 5.2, 195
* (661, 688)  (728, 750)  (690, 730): -4.6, 165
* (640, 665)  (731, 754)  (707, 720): -1.5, 167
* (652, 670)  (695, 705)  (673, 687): 0.4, 200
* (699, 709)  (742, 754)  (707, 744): 5.7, 185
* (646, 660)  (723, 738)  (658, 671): -0.5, 197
